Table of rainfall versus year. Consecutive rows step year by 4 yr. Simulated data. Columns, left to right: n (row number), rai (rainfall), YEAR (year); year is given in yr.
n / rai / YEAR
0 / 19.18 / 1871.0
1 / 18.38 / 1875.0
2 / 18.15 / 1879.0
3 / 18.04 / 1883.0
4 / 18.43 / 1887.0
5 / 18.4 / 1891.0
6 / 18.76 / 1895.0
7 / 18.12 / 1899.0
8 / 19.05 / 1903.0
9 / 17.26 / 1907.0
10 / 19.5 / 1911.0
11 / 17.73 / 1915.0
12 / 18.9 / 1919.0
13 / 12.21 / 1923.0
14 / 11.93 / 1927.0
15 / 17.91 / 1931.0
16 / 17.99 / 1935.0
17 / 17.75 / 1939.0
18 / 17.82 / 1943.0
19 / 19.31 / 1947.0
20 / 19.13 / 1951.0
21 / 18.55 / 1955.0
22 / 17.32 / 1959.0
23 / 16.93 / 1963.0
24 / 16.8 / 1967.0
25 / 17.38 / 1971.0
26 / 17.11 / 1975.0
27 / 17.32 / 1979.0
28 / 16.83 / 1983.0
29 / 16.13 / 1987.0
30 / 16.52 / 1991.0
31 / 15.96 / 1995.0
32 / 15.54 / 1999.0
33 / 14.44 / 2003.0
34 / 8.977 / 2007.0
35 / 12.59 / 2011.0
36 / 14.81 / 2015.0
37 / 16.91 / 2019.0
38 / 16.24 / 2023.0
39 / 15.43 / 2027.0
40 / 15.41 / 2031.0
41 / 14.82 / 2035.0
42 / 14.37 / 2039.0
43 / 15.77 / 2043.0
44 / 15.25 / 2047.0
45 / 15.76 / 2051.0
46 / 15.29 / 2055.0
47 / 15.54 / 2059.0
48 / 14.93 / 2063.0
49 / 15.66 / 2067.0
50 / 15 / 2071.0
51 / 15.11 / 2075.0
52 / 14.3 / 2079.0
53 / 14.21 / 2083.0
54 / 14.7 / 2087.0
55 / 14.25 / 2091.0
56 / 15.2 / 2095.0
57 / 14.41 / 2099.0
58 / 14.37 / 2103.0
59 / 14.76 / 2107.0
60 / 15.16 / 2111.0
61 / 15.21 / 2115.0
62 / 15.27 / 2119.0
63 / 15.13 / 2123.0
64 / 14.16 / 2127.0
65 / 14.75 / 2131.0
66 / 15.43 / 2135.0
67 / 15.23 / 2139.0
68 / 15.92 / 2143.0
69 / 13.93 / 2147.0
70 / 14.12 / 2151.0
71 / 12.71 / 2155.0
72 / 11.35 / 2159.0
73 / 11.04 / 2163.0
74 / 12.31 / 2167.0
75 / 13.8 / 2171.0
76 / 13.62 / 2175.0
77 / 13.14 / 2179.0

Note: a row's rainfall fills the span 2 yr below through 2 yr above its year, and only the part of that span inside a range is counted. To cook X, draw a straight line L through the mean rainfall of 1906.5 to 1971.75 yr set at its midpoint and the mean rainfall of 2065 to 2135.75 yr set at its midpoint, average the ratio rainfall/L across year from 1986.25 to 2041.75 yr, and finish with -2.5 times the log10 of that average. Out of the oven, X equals 0.09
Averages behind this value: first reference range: 17.3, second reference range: 14.8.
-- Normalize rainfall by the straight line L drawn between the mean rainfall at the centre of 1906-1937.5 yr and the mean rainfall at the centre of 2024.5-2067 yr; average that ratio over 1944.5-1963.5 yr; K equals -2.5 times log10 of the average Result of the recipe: -0.13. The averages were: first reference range 16.7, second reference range 15.3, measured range 18.3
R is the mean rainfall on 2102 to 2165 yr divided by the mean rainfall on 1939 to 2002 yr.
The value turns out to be 0.8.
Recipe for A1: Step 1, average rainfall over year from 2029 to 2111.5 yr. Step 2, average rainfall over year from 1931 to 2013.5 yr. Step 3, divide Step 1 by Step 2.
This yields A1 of 0.90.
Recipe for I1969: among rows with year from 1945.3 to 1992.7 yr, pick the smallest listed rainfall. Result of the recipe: 16.13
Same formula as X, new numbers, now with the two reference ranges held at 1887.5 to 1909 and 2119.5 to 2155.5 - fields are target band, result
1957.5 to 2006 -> 0.046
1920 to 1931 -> 0.287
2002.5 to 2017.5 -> 0.295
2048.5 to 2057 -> 0.033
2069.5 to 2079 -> 0.054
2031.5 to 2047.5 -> 0.078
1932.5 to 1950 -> -0.036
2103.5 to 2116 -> 0.013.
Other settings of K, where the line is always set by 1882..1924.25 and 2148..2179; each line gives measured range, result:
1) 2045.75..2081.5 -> -0.03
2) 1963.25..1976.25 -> -0.03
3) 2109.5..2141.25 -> -0.12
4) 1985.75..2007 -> 0.07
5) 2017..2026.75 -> -0.05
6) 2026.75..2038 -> 0.02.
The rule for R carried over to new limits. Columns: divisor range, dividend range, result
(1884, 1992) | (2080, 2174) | 0.81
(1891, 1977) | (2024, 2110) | 0.86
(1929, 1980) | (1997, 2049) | 0.82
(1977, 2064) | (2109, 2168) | 0.93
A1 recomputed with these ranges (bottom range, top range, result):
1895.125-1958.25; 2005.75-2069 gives 0.85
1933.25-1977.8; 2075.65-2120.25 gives 0.83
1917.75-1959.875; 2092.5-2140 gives 0.87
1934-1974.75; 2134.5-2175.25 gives 0.76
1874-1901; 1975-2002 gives 0.89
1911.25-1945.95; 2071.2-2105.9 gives 0.87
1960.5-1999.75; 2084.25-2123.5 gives 0.89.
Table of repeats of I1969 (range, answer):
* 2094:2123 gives 14.37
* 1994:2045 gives 8.977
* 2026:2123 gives 14.21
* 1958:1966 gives 16.93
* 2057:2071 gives 14.93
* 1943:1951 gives 17.82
